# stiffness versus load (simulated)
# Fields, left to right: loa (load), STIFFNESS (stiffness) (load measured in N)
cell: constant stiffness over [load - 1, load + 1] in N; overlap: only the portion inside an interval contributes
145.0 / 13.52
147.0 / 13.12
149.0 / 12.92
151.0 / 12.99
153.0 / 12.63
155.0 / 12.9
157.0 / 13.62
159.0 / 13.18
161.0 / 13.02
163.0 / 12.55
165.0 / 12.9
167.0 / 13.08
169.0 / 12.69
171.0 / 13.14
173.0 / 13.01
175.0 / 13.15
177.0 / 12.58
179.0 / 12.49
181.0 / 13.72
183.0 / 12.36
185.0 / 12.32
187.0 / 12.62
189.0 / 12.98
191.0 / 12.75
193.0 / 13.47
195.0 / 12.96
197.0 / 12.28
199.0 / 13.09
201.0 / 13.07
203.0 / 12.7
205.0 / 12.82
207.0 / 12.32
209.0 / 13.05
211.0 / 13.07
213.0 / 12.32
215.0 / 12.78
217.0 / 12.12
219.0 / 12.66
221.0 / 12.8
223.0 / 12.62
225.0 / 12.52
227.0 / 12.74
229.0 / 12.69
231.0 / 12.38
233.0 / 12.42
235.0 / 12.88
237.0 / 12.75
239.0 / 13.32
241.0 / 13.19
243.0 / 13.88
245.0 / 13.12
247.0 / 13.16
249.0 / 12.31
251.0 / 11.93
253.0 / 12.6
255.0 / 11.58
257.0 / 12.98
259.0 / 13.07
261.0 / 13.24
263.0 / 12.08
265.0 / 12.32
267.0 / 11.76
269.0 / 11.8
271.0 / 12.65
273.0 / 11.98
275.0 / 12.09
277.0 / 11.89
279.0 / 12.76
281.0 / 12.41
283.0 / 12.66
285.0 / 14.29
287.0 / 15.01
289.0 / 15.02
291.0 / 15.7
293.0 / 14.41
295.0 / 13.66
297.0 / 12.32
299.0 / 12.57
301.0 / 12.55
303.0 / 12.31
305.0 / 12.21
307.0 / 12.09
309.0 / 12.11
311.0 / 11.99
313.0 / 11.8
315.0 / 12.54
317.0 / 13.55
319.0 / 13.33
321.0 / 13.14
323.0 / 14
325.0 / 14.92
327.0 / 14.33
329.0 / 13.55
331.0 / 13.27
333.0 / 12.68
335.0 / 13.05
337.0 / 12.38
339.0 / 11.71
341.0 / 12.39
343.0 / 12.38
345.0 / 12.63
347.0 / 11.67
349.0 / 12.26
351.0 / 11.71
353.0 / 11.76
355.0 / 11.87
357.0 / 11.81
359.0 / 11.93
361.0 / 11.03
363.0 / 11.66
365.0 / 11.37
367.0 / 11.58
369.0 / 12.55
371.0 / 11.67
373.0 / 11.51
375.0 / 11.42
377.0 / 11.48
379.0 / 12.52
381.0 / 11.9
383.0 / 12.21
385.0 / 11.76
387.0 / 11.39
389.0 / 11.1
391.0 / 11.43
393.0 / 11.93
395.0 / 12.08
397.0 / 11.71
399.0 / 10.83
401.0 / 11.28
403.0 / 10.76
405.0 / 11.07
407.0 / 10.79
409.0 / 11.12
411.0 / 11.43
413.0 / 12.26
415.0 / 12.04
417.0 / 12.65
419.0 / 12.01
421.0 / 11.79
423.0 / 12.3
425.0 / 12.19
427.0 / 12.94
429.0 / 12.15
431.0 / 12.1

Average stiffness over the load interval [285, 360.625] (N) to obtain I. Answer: 12.9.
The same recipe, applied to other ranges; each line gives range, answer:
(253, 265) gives 12.6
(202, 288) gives 12.7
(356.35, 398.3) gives 11.7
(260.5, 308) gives 12.9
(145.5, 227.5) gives 12.8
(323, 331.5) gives 14.1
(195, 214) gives 12.8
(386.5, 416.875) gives 11.5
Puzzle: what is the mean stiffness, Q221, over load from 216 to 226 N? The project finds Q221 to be 12.5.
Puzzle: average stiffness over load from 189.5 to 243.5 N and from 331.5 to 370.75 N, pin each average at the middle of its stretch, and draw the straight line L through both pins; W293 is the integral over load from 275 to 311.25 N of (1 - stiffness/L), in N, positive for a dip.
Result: -2.2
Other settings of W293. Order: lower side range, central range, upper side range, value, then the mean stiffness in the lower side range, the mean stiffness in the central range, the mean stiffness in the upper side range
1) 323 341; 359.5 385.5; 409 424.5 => 1.8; 13.2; 11.7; 12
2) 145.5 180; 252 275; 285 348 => 1.2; 12.9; 12.4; 13.1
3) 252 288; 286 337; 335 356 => -3.8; 12.6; 13.3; 12.1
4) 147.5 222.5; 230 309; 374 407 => -3.5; 12.8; 12.8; 11.5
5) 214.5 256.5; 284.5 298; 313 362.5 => -1.8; 12.7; 14.3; 12.6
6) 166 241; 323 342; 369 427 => -1.8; 12.8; 13.2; 11.7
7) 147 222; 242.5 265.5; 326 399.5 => -0.3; 12.8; 12.7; 12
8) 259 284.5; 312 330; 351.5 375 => -2.2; 12.4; 13.5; 11.7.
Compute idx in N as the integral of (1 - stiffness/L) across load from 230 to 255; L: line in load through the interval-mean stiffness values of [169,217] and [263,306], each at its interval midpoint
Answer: 0.2 N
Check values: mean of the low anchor 12.8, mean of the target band 12.8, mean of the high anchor 12.9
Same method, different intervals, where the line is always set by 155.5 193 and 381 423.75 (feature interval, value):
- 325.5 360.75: -1.4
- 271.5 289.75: -1.2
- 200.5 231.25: 0.0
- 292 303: -0.7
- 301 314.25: 0.0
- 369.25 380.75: 0.0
